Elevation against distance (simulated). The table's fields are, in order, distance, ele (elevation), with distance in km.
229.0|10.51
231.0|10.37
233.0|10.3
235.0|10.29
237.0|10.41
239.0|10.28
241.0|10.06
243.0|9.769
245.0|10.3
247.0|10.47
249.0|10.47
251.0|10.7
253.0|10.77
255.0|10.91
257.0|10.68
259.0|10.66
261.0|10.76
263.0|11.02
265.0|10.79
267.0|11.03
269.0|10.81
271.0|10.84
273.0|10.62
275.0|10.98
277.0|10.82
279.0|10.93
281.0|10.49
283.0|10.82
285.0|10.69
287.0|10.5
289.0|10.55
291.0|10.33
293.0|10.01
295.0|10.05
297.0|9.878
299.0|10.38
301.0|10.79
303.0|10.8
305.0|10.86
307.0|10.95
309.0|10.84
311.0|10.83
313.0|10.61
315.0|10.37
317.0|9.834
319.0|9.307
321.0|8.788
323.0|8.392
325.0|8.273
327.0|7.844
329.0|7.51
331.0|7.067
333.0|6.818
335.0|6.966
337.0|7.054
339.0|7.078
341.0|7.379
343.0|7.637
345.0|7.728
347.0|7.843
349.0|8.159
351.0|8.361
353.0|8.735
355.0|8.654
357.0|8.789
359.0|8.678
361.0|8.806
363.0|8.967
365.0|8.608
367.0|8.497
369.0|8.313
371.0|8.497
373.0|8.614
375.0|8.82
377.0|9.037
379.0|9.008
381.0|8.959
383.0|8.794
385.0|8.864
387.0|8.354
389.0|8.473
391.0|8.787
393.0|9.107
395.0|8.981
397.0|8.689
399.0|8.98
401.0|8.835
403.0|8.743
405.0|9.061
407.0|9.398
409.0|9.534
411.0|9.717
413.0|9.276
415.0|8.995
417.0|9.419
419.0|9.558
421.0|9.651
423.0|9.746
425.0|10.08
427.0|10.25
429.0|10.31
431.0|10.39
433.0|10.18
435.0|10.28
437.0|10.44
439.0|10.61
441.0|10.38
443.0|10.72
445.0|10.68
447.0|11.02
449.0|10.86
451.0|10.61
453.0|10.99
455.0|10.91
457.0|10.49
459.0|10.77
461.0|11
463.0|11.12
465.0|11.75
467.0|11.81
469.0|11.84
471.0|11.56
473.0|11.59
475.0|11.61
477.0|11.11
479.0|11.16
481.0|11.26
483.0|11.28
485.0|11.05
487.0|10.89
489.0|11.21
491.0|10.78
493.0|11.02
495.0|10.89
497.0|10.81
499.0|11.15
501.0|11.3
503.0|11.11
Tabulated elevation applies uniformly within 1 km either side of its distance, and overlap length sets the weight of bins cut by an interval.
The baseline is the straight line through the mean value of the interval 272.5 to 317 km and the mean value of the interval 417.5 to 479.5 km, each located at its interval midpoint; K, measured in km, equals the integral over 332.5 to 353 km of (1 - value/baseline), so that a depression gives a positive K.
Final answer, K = 5.9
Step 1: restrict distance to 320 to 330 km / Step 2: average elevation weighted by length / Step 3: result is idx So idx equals 8.16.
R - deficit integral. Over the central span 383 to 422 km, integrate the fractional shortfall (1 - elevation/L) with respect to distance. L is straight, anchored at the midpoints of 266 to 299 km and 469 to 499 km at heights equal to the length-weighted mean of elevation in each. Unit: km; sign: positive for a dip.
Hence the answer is 6.7 km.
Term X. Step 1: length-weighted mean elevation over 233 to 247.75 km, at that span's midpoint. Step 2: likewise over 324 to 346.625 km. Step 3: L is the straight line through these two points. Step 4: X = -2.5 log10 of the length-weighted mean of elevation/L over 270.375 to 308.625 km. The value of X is -0.21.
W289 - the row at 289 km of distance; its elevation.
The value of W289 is 10.55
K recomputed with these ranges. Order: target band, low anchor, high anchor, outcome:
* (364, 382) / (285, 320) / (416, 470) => 3.1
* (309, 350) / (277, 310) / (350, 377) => 5.4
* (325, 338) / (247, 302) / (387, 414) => 3.4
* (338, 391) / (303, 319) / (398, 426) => 7.8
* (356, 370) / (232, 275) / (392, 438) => 1.7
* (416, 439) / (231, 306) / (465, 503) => 2.1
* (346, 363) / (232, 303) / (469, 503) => 3.6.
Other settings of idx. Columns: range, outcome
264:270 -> 10.9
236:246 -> 10.2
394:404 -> 8.85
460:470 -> 11.5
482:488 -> 11.1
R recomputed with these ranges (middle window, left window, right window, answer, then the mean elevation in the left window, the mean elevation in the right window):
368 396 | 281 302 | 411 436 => 3.5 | 10.4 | 9.84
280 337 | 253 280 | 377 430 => 4.1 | 10.8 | 9.21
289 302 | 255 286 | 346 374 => -0.1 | 10.8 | 8.54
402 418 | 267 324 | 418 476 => 2.1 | 10.4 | 10.7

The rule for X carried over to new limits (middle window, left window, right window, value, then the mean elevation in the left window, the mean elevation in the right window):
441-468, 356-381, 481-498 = -0.062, 8.73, 11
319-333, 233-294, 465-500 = 0.325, 10.6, 11.3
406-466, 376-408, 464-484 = -0.002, 8.88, 11.5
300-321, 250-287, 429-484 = 0.040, 10.8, 11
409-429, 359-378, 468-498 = 0.015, 8.68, 11.2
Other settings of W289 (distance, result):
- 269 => 10.81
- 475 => 11.61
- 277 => 10.82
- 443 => 10.72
